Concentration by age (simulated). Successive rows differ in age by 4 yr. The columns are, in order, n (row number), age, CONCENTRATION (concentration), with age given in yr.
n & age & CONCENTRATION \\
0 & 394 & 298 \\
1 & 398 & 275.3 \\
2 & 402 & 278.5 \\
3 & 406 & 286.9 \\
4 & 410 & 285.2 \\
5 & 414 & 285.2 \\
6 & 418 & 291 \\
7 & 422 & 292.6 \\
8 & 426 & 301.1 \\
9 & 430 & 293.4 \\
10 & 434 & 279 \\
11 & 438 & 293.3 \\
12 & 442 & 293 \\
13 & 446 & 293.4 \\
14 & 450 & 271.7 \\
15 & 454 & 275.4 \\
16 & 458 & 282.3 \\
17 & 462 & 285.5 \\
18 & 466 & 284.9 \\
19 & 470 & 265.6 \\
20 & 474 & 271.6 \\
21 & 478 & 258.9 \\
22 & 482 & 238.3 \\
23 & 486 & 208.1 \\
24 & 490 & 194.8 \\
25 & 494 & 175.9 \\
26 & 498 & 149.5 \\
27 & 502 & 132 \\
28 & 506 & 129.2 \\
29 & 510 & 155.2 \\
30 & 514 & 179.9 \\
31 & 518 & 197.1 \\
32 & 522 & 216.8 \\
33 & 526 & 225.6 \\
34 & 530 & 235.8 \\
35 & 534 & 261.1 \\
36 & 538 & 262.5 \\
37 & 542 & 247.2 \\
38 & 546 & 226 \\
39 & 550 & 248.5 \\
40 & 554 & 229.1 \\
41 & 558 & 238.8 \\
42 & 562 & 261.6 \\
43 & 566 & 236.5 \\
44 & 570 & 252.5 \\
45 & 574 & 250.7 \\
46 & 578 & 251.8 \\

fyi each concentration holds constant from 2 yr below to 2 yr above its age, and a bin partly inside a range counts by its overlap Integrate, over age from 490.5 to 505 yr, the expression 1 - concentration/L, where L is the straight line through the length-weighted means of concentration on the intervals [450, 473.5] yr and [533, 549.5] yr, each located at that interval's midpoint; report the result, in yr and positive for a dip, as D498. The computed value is 6.0 yr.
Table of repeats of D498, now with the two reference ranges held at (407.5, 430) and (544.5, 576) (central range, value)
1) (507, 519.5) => 4.2 yr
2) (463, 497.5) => 4.6 yr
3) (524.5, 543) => 0.4 yr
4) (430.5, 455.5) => -0.2 yr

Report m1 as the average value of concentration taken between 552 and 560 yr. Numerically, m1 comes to 234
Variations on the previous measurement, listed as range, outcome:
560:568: 249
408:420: 287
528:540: 253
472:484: 256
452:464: 281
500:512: 139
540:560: 238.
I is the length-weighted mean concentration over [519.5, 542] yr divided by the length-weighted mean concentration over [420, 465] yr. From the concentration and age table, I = 0.8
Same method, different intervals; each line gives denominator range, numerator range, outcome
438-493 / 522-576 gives 0.93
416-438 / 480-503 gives 0.64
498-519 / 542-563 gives 1.54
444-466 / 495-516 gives 0.53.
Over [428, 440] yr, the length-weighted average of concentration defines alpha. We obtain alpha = 289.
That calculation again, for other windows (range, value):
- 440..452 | 286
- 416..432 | 295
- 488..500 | 173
